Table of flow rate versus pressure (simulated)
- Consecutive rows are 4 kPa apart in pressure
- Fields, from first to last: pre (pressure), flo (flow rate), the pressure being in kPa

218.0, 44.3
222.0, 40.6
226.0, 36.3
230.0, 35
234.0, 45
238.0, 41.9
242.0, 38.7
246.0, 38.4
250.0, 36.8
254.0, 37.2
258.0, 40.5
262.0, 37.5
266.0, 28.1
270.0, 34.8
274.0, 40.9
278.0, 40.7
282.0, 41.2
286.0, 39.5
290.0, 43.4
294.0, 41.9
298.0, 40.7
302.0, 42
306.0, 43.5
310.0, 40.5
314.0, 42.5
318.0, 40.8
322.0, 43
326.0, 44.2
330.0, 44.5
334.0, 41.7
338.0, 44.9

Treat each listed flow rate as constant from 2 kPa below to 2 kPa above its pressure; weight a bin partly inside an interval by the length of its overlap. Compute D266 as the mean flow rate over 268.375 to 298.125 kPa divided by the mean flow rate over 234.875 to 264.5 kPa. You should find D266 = 1.04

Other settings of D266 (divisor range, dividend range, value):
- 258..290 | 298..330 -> 1.11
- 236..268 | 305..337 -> 1.14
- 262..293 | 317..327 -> 1.11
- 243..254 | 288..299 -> 1.12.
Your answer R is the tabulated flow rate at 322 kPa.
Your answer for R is 43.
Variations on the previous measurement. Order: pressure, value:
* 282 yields 41.2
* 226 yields 36.3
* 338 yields 44.9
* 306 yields 43.5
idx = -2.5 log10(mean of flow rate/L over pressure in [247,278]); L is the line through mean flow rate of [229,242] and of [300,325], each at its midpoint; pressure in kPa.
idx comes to 0.12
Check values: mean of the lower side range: 40.8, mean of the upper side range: 42.1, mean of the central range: 36.9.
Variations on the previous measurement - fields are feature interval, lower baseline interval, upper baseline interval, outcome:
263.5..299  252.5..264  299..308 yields 0.04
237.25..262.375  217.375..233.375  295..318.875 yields 0.03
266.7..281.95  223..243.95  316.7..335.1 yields 0.08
